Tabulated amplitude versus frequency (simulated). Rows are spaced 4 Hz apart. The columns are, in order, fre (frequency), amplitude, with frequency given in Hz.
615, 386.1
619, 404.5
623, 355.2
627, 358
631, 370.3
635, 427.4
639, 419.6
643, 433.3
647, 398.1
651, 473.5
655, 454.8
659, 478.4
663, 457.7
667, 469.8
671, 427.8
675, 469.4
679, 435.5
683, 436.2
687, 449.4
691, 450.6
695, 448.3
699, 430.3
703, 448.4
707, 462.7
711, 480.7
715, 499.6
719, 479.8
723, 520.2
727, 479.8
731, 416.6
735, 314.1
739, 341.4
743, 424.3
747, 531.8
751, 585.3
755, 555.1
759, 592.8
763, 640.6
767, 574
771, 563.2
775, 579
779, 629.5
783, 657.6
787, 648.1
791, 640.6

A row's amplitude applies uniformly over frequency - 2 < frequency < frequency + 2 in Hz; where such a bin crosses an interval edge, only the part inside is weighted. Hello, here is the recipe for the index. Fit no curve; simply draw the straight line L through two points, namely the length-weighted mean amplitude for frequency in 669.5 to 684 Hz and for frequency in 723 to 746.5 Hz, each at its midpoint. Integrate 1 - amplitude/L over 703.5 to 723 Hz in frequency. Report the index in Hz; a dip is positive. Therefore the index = -2.6 Hz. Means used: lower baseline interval 443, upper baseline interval 415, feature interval 482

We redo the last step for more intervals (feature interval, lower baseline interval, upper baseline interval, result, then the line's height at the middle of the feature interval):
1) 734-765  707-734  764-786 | 2.4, 543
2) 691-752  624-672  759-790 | 9.1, 536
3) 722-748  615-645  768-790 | 5.9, 550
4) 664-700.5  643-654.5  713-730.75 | 1.1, 460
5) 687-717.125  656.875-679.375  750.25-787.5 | 2.8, 506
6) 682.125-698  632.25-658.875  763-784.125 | 1.5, 494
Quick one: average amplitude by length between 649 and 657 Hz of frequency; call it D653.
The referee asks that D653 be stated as 464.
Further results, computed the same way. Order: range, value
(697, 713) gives 456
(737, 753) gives 471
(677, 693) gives 443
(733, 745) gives 360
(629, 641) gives 406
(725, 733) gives 448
